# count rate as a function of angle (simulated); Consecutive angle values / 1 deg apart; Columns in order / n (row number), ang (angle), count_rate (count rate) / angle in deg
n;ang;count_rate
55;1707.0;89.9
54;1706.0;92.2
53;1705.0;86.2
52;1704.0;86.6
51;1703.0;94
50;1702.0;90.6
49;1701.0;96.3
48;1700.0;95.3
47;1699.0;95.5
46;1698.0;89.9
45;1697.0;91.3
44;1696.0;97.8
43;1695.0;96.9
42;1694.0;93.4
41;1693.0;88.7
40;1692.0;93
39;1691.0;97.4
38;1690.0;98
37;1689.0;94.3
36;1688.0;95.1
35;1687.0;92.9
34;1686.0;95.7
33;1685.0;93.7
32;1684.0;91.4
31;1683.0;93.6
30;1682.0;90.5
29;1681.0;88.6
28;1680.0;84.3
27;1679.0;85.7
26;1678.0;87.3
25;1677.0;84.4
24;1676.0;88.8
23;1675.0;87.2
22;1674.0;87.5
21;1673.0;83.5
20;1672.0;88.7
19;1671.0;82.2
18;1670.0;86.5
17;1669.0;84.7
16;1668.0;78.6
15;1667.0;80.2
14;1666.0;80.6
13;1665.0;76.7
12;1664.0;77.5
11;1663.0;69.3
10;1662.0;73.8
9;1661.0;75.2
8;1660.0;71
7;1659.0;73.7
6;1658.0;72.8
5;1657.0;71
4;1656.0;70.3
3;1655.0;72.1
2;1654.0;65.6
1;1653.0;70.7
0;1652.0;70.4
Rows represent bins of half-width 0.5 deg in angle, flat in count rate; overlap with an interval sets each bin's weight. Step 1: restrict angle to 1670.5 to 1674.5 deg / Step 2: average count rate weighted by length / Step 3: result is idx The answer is 85.5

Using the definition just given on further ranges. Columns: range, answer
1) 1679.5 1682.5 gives 87.8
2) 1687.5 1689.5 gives 94.7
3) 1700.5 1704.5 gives 91.9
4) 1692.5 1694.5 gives 91.1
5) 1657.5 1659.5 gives 73.2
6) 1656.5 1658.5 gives 71.9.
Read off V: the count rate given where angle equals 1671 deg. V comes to 82.2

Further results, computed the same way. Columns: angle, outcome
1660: 71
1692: 93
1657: 71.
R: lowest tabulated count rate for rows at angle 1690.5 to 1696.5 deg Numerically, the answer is 88.7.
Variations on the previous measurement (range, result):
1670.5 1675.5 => 82.2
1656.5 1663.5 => 69.3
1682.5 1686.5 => 91.4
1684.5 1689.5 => 92.9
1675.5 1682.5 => 84.3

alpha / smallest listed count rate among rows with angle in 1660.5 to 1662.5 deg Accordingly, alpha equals 73.8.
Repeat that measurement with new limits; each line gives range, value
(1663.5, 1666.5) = 76.7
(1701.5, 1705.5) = 86.2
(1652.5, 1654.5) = 65.6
